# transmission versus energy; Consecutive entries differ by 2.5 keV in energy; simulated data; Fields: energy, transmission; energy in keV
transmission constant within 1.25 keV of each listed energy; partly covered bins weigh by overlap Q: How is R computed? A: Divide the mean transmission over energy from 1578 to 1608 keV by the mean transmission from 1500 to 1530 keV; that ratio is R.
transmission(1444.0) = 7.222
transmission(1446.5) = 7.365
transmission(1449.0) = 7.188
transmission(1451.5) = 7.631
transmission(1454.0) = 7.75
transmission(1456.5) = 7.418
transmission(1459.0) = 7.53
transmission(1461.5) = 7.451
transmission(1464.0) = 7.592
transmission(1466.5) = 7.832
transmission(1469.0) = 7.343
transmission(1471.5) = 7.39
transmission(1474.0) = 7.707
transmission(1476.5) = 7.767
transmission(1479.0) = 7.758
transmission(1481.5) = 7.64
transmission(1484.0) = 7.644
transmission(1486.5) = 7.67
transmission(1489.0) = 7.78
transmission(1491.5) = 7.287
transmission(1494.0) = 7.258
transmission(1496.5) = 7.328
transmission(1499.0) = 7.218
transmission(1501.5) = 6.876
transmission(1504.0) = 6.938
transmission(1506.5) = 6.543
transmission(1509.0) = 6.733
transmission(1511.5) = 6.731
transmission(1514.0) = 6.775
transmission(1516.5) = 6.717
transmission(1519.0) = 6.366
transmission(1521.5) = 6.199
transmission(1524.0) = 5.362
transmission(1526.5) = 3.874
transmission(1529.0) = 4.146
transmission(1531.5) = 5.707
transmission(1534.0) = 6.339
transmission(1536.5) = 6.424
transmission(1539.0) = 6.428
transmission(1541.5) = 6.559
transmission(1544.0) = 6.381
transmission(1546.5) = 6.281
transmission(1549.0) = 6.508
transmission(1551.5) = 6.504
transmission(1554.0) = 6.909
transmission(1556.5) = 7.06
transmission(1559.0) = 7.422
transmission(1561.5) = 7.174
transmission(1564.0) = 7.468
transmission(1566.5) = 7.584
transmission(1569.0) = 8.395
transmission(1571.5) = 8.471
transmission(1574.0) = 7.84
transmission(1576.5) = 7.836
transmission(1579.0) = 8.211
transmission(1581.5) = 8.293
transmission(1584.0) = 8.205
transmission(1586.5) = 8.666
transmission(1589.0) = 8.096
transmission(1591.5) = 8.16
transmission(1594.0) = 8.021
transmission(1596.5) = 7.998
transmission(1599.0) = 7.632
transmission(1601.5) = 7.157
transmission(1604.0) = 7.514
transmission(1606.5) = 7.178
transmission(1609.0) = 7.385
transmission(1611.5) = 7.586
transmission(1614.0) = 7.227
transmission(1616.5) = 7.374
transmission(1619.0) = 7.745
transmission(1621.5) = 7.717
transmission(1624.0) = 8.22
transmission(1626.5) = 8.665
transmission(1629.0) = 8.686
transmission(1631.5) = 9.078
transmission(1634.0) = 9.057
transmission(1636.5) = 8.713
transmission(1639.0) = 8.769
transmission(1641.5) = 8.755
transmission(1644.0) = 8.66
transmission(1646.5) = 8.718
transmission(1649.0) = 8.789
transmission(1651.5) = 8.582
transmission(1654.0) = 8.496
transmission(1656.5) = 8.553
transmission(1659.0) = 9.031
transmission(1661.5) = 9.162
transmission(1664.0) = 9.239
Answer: 1.29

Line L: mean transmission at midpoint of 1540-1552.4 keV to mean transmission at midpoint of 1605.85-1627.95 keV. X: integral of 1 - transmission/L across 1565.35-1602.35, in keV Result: -4.9 keV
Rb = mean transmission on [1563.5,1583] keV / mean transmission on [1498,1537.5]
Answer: 1.3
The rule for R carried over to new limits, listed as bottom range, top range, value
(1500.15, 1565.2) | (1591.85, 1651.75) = 1.27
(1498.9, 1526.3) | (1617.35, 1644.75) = 1.32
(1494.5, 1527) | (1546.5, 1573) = 1.12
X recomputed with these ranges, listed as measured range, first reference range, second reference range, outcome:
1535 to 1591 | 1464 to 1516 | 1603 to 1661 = 3.0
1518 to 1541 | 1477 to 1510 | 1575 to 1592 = 6.0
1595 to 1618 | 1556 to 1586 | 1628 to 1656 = 2.3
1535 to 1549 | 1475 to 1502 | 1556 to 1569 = 2.0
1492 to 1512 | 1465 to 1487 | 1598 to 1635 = 1.8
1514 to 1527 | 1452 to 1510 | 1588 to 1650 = 2.9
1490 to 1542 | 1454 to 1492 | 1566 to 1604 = 9.3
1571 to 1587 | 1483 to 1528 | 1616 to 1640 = -0.9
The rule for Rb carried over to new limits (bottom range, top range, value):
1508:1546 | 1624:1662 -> 1.45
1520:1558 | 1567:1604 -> 1.33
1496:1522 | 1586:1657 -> 1.21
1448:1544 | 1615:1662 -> 1.24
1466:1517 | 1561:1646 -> 1.11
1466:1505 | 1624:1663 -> 1.17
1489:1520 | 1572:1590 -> 1.18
